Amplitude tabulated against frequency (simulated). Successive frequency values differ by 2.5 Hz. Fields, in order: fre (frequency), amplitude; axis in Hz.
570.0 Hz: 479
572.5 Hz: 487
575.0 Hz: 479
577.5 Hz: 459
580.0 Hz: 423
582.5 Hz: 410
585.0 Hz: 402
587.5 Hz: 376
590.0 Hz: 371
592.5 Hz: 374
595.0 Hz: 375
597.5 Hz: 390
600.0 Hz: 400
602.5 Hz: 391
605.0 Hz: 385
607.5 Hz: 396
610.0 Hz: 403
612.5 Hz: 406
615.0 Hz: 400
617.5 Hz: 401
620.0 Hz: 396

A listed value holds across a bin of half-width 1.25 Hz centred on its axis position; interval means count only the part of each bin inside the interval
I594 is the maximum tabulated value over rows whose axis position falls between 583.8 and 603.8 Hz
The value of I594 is 402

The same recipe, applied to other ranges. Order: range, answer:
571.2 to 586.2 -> 487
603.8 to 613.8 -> 406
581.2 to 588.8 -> 410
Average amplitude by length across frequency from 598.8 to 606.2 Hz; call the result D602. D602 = 392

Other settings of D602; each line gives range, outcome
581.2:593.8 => 387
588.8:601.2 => 382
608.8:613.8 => 404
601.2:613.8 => 396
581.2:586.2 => 406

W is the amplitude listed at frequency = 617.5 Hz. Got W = 401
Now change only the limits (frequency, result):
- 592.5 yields 374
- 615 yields 400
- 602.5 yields 391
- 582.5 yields 410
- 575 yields 479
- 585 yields 402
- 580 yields 423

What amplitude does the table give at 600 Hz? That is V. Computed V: 400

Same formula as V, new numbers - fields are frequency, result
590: 371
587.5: 376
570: 479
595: 375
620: 396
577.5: 459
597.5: 390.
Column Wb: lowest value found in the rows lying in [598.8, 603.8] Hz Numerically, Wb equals 391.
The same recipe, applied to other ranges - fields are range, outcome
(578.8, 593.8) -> 371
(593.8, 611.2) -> 375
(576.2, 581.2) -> 423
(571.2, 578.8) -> 459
